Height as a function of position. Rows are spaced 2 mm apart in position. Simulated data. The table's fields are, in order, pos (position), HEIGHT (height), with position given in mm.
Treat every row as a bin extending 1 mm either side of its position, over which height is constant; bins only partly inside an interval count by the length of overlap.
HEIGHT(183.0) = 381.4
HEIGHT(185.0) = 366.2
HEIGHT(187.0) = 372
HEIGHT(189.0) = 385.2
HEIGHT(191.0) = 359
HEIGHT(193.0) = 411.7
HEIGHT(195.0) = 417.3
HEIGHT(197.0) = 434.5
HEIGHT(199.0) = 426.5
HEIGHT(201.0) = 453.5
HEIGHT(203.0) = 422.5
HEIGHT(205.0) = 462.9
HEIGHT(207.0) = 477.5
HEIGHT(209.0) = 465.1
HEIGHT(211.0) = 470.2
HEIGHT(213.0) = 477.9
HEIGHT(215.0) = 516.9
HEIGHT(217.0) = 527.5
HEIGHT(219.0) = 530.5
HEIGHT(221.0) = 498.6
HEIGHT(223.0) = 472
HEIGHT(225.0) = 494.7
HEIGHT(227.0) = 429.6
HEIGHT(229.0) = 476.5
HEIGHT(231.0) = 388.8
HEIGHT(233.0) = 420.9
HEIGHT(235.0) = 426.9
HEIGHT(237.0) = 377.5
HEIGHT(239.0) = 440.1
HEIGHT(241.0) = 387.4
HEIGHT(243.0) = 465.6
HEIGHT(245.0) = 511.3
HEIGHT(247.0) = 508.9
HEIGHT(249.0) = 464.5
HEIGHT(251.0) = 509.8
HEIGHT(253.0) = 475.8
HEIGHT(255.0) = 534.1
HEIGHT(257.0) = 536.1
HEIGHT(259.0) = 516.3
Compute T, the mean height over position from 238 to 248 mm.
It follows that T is 463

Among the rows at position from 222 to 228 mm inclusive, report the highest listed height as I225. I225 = 494.7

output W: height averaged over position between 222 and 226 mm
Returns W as 483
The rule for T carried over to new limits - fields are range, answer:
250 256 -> 507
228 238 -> 418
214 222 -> 518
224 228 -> 462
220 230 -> 474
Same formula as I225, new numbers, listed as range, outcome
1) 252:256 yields 534.1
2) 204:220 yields 530.5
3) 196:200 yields 434.5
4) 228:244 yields 476.5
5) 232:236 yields 426.9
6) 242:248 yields 511.3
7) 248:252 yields 509.8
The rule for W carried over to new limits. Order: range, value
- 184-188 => 369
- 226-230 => 453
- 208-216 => 483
